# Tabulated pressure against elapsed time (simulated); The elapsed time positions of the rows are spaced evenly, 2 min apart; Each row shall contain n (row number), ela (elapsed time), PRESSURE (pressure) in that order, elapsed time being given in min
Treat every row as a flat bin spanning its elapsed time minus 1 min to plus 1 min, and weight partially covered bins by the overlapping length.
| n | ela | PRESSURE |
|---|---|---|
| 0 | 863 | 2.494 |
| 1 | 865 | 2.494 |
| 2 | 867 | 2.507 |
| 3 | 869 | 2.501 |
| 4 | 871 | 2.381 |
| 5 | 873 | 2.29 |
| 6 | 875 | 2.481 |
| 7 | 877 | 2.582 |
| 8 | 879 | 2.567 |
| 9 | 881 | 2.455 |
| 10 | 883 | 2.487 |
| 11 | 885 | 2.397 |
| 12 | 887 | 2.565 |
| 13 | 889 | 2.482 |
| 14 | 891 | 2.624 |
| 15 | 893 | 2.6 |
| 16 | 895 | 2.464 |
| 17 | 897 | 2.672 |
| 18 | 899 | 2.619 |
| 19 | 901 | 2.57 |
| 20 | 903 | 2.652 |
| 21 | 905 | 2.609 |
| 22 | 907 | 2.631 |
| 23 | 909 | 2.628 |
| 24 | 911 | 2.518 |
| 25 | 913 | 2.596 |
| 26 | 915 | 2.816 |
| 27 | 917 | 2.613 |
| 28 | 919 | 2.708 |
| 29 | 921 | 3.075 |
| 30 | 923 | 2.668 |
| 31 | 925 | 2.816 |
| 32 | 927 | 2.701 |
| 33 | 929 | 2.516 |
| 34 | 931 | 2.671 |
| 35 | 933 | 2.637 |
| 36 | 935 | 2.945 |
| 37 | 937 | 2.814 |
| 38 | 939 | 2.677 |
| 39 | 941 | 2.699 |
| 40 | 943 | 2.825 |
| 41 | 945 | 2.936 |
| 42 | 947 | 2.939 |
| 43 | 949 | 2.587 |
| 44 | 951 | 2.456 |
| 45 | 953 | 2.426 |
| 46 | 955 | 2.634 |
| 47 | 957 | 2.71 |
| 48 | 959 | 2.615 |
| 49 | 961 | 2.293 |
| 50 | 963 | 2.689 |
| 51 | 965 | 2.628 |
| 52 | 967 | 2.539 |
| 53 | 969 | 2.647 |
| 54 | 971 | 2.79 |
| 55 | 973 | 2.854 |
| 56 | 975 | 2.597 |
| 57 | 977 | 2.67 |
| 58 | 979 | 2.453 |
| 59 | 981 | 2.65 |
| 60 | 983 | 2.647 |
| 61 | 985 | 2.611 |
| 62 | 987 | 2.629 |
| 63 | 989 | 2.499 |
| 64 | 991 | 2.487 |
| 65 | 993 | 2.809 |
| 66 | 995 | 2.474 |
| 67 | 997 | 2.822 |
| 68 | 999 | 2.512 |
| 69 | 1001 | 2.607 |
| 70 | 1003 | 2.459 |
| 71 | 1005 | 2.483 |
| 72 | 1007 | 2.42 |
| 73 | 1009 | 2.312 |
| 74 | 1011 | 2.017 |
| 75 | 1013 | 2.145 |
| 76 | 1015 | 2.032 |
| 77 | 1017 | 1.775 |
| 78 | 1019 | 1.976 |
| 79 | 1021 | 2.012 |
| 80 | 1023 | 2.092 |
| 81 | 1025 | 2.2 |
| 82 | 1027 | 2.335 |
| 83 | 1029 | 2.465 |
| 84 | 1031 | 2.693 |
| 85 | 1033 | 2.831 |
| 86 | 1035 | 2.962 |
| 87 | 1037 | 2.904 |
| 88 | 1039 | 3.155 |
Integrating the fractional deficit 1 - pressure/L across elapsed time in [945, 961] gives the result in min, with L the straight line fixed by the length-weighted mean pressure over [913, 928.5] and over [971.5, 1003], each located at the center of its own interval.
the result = 0.4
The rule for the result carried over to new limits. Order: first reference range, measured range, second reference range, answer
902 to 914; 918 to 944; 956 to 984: -1.4 min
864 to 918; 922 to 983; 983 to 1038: -4.4 min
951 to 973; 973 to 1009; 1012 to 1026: -4.2 min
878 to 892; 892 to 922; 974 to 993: -1.4 min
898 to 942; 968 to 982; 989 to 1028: -1.2 min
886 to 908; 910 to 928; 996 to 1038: -1.2 min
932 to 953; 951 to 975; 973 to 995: 0.5 min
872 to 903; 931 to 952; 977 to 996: -1.5 min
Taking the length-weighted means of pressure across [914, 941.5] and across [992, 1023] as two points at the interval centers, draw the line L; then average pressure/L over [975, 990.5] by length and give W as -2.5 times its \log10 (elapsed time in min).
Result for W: -0.06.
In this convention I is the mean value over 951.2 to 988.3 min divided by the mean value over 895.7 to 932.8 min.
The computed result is 0.98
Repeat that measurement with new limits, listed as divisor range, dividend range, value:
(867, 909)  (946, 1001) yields 1.03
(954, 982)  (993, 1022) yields 0.88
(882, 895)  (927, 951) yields 1.09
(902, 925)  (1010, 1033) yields 0.81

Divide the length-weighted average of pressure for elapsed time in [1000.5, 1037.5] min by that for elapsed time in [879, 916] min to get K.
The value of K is 0.9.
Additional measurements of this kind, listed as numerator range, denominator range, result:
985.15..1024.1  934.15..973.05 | 0.88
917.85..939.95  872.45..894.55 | 1.10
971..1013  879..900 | 1.00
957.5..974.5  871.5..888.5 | 1.06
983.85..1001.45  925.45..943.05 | 0.96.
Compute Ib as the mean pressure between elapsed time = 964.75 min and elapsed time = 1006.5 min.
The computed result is 2.61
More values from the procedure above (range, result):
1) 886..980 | 2.66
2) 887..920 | 2.61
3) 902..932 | 2.68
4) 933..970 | 2.67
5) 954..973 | 2.63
